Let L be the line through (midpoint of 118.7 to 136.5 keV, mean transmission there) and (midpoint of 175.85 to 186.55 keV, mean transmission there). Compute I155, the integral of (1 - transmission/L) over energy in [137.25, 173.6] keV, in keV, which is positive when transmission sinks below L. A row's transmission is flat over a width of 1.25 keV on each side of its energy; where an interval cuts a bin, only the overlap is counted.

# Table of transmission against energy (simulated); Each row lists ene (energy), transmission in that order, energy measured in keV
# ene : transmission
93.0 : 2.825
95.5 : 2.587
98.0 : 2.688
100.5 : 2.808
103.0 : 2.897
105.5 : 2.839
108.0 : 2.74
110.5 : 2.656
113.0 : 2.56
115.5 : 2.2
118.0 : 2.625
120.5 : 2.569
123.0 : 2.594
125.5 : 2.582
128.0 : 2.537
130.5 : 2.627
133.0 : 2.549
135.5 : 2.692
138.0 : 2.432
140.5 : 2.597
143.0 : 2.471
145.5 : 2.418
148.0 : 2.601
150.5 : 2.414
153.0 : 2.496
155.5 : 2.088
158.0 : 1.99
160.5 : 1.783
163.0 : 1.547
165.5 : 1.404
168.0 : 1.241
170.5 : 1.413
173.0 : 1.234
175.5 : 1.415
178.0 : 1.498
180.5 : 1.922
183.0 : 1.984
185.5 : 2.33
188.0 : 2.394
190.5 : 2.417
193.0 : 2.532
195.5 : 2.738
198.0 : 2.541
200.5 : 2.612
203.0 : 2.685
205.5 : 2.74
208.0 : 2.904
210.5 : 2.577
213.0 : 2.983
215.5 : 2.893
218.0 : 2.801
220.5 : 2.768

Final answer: 3.7 keV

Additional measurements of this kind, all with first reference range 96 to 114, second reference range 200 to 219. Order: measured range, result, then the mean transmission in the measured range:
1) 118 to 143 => 1.59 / 2.57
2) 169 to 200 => 8.15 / 2.04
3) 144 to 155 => 1.20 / 2.46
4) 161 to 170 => 4.34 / 1.43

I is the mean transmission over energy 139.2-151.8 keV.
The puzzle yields 2.5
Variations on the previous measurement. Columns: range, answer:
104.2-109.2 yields 2.79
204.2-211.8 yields 2.74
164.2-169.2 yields 1.33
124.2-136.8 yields 2.6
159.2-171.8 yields 1.48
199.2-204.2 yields 2.65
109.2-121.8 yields 2.52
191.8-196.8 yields 2.64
